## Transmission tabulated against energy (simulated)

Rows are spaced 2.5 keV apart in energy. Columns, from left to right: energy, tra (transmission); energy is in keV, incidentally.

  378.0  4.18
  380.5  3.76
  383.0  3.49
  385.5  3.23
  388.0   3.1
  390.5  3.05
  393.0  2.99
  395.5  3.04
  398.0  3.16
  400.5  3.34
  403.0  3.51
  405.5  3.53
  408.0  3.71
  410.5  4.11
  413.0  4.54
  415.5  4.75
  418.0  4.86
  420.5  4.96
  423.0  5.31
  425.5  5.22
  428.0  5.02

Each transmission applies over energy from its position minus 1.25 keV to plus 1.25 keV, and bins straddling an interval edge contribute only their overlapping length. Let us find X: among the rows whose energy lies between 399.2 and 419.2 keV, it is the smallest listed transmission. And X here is 3.34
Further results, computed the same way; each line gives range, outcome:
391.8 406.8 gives 2.99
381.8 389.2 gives 3.1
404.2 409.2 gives 3.53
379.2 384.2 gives 3.49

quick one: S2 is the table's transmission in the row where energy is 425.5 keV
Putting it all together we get 5.22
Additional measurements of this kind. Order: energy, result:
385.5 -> 3.23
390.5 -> 3.05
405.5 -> 3.53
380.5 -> 3.76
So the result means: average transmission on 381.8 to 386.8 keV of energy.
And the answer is 3.36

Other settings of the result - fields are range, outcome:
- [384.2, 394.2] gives 3.1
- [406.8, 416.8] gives 4.28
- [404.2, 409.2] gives 3.62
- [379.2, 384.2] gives 3.63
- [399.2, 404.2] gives 3.42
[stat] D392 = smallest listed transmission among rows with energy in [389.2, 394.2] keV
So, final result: 2.99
